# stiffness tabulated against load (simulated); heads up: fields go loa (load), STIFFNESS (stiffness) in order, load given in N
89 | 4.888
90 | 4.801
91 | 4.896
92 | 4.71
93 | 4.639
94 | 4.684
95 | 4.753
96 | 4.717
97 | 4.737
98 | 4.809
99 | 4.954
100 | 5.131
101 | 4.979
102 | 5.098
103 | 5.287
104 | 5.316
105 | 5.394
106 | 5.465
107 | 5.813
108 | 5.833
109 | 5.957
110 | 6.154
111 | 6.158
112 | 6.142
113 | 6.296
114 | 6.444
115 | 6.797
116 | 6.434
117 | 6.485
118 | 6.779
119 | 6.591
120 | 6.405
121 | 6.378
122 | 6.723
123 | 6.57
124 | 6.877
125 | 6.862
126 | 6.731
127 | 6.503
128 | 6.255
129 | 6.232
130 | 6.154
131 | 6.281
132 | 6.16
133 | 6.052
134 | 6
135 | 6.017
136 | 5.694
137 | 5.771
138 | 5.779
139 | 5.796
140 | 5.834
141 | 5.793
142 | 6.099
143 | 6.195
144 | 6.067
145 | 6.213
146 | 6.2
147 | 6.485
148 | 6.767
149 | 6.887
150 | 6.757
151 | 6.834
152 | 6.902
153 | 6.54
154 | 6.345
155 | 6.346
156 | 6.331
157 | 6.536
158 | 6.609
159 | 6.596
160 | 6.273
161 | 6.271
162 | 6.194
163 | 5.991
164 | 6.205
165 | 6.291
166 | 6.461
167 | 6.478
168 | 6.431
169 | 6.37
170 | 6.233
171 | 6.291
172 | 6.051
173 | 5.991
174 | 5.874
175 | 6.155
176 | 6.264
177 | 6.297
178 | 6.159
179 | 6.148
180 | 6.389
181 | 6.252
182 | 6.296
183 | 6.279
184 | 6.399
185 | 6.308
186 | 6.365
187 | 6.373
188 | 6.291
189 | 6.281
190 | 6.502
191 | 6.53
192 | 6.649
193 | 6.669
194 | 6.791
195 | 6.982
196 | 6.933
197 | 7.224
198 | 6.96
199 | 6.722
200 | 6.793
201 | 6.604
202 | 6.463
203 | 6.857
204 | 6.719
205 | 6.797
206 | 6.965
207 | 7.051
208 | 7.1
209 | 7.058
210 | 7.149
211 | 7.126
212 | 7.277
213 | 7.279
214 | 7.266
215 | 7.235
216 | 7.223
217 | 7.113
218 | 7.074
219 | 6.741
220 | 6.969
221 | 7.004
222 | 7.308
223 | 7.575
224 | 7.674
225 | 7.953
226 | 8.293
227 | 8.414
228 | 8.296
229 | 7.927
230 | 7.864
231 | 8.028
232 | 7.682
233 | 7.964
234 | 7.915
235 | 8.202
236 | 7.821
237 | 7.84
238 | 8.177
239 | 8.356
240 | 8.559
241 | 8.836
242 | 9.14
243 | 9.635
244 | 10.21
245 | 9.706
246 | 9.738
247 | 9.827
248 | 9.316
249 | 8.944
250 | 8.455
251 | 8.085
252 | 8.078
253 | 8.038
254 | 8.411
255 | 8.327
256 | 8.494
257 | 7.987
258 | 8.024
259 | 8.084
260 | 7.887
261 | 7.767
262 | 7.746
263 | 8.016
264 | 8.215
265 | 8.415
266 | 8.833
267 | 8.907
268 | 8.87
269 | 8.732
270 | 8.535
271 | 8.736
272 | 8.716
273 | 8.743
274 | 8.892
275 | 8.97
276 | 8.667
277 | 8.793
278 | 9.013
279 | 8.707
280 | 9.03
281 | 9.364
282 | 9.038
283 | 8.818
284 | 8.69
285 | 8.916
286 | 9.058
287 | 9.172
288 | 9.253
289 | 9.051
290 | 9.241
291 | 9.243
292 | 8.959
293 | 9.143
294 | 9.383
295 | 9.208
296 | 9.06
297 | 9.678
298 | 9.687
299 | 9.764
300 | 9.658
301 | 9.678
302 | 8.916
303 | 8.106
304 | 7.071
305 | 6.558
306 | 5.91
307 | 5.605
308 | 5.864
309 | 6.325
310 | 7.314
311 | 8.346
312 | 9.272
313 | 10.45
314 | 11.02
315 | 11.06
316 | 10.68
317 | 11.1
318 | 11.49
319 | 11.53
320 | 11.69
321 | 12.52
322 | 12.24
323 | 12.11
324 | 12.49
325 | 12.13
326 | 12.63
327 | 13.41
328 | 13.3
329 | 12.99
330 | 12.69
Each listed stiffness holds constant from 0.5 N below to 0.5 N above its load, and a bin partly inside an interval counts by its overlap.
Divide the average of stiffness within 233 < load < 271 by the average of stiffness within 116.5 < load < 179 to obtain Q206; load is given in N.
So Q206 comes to 1.4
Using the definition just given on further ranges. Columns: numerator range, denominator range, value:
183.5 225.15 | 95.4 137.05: 1.15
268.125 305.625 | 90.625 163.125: 1.48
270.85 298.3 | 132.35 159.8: 1.44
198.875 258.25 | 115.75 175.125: 1.24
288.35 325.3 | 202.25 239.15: 1.27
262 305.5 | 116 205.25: 1.39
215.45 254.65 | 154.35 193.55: 1.30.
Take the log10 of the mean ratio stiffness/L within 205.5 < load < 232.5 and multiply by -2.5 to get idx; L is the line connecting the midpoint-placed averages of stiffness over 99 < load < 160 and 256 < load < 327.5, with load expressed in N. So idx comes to 0.06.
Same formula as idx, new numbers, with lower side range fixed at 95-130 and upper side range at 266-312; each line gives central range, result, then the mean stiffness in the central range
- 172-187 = 0.12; 6.23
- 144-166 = 0.03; 6.45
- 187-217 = 0.07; 6.87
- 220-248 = -0.08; 8.36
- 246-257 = -0.07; 8.62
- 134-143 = 0.09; 5.88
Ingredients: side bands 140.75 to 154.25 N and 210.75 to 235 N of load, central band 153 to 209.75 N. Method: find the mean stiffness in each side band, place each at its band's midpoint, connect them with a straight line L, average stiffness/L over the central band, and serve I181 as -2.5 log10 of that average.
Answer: 0.08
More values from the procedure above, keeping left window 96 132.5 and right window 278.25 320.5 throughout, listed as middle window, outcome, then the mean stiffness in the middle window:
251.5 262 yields 0.034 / 8.09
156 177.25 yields 0.098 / 6.28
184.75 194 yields 0.124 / 6.46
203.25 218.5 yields 0.075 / 7.09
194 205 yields 0.090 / 6.82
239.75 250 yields -0.150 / 9.37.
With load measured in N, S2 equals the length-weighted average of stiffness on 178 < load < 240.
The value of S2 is 7.13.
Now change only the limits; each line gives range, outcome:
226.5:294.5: 8.65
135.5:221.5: 6.52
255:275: 8.41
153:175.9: 6.29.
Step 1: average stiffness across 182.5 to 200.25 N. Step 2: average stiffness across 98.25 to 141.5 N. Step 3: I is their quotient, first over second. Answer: 1.1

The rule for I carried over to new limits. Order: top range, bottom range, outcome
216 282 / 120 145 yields 1.35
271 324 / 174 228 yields 1.35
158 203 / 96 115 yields 1.15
